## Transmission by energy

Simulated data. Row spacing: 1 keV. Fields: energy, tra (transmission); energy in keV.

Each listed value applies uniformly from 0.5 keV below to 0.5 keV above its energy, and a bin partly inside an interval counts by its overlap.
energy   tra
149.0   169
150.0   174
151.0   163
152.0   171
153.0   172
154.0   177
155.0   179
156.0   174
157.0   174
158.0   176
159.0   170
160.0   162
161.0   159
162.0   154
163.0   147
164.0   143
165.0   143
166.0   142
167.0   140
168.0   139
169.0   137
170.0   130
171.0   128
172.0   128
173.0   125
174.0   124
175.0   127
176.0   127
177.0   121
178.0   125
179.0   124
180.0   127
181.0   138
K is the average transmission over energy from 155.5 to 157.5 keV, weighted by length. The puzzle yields 174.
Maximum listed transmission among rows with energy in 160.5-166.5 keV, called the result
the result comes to 159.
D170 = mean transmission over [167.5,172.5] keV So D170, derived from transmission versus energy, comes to 132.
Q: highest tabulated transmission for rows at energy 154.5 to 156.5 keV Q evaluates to 179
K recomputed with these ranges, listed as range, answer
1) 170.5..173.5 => 127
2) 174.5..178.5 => 125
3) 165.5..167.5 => 141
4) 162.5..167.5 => 143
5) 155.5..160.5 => 171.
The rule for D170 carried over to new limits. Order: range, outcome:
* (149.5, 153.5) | 170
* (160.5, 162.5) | 156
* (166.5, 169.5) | 139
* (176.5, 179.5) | 123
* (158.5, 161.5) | 164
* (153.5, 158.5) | 176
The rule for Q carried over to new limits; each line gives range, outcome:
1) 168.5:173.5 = 137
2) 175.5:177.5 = 127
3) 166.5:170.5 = 140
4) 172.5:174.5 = 125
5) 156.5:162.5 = 176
